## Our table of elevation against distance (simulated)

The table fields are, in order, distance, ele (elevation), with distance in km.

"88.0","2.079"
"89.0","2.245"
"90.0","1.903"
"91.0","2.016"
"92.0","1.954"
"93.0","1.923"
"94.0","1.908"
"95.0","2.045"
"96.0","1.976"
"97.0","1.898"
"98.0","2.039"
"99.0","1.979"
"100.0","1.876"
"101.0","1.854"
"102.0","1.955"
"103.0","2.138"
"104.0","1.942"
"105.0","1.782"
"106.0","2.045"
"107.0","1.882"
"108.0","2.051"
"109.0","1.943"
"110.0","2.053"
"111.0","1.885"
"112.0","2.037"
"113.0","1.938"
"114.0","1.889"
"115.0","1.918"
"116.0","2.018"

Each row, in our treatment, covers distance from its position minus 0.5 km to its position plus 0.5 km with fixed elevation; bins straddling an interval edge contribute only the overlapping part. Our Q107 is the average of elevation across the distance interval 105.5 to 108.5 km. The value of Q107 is 1.99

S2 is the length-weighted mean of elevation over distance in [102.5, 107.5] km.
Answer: 1.96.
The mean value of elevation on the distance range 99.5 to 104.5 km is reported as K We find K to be 1.95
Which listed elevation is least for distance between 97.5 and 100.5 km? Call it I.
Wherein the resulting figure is 1.876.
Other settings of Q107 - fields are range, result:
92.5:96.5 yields 1.96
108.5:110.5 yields 2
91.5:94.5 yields 1.93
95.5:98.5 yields 1.97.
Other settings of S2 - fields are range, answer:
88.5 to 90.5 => 2.07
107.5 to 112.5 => 1.99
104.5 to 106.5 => 1.91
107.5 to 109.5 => 2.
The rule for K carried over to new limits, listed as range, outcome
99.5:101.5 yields 1.86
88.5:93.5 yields 2.01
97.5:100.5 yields 1.96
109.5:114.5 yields 1.96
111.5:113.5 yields 1.99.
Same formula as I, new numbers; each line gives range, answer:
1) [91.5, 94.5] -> 1.908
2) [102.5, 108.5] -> 1.782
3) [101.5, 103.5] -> 1.955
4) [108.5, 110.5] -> 1.943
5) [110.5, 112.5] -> 1.885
